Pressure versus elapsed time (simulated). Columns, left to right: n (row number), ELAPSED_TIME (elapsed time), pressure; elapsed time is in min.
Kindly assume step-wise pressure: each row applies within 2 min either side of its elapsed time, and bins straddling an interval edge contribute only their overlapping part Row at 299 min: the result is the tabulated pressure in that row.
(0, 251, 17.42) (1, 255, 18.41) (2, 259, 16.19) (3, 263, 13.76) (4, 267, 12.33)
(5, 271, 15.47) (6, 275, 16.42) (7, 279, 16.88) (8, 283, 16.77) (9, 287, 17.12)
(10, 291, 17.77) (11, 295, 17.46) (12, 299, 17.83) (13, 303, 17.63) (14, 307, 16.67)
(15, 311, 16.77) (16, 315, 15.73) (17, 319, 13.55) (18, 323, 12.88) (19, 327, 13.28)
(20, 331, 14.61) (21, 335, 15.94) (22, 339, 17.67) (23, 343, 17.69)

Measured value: 17.83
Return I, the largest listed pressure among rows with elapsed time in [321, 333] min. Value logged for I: 14.61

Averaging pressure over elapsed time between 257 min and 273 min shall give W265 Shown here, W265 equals 14.4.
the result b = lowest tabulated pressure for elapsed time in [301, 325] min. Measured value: 12.88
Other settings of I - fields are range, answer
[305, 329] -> 16.77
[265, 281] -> 16.88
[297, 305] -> 17.83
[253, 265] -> 18.41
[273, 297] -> 17.77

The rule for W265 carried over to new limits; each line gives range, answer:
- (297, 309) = 17.4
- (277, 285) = 16.8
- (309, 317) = 16.2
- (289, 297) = 17.6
